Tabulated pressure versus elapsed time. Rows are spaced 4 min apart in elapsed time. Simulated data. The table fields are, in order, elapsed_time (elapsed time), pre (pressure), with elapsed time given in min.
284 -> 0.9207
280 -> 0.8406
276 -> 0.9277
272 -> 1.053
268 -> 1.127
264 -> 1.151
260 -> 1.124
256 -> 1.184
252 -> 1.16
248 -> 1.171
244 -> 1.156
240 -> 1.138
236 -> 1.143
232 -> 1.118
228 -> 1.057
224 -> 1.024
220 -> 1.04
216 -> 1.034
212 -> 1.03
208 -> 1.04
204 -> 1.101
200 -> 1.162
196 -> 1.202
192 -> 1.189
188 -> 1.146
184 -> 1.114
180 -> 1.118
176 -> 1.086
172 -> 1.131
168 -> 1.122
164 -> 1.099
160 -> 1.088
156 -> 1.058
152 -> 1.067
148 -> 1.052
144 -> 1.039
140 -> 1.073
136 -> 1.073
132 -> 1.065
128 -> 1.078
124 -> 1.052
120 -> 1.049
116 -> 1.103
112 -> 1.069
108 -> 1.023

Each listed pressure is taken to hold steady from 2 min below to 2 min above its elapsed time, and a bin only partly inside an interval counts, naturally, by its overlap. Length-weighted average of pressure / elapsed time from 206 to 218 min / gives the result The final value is 1.03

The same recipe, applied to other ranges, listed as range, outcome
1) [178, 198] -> 1.15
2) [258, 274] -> 1.11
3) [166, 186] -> 1.11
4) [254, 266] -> 1.15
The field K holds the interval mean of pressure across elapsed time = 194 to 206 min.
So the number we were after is 1.16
